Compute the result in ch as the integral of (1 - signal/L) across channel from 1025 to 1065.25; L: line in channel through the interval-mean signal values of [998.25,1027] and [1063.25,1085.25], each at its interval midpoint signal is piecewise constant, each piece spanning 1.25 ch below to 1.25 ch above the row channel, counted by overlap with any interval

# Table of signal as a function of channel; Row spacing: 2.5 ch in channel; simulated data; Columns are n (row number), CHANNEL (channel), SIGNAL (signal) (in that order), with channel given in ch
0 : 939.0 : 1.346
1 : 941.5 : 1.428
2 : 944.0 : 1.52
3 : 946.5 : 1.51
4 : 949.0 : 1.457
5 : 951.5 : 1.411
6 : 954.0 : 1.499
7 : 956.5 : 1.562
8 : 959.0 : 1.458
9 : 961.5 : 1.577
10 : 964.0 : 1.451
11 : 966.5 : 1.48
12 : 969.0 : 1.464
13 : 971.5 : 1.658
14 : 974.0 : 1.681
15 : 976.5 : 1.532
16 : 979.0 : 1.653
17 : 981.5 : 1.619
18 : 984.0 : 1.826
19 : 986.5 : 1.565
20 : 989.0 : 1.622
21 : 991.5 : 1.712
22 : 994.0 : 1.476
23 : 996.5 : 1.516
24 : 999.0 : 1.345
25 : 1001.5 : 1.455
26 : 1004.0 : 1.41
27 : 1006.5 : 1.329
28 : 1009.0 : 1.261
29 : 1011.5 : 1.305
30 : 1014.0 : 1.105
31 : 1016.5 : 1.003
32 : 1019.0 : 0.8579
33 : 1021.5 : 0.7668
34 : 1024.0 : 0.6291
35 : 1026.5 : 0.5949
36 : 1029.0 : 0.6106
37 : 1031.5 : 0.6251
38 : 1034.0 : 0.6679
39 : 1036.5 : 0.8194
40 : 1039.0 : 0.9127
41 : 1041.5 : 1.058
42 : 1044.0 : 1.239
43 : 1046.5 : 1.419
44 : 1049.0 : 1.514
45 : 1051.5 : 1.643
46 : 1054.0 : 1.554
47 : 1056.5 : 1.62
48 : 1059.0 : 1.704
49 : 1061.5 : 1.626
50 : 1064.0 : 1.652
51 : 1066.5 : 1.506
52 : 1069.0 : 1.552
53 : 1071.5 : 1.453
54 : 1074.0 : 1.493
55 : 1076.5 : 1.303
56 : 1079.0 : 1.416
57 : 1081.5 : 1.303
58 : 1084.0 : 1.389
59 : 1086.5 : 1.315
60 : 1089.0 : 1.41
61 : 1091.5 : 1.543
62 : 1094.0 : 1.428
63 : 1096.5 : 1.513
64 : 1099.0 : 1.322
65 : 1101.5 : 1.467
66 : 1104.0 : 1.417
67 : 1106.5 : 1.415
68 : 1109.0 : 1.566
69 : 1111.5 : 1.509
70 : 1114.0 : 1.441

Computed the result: 3.1 ch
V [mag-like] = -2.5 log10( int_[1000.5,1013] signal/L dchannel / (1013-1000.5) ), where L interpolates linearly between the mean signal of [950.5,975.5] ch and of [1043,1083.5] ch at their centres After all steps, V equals 0.13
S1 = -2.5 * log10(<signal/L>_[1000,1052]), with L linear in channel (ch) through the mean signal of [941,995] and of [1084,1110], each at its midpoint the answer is 0.39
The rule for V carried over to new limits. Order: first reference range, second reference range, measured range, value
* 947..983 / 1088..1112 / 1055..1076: -0.062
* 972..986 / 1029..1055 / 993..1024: 0.170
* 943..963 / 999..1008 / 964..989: -0.111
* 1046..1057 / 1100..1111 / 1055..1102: 0.026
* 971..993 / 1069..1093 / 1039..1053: 0.121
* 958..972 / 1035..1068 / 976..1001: -0.075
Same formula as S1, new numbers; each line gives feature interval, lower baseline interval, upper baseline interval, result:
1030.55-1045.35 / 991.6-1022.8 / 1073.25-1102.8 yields 0.42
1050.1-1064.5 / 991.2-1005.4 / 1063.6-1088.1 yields -0.14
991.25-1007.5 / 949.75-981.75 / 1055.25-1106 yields 0.05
